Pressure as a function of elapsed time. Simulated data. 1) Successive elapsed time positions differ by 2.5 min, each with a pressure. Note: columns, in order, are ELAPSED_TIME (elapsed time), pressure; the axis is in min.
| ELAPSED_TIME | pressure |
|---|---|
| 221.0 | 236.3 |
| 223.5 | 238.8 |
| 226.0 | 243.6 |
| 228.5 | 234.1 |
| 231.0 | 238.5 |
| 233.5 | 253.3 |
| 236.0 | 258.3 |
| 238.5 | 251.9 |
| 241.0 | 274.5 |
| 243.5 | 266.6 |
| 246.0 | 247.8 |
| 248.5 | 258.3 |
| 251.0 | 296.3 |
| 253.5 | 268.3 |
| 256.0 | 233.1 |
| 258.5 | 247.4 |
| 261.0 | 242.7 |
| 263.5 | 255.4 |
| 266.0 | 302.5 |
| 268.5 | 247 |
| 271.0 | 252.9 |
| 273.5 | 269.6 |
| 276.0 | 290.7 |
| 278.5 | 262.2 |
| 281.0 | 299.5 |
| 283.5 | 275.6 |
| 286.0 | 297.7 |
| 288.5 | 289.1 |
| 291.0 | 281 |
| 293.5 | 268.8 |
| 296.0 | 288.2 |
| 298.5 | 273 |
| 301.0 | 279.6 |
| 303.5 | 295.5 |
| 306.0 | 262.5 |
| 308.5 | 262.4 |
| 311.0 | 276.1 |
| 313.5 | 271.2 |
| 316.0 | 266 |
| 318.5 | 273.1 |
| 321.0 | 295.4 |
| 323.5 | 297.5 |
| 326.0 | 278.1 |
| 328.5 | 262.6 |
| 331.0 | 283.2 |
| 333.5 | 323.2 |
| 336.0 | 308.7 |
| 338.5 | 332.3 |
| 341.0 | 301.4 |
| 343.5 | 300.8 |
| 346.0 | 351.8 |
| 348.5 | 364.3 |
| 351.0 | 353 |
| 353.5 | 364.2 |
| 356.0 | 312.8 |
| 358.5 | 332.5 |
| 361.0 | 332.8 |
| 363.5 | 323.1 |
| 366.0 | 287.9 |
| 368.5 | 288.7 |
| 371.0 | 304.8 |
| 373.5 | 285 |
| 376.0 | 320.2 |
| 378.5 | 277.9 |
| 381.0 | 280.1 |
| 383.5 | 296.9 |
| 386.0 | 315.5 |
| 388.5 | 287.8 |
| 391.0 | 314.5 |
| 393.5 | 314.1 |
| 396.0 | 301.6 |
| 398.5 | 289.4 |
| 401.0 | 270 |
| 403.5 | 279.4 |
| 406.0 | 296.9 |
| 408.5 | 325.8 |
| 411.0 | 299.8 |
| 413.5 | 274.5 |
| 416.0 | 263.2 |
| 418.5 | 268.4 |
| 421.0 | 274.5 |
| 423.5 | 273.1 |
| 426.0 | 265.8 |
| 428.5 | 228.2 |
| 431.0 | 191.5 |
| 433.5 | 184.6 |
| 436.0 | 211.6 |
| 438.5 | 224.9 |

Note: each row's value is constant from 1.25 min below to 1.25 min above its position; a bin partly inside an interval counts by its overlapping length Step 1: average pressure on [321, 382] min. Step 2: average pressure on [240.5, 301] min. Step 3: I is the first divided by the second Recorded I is 1.15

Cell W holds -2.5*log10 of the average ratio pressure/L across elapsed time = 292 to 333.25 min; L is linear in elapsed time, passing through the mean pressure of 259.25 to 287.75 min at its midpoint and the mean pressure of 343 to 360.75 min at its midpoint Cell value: 0.10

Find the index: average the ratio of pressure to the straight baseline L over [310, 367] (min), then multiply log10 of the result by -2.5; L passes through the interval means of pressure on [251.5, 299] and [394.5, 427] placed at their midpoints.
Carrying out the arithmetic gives -0.12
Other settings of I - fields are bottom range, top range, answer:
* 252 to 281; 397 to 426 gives 1.07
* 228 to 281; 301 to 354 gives 1.15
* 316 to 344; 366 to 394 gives 1.01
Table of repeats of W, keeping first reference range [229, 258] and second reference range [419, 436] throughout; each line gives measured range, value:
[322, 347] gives -0.22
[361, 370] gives -0.24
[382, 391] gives -0.24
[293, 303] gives -0.11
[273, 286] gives -0.11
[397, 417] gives -0.20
